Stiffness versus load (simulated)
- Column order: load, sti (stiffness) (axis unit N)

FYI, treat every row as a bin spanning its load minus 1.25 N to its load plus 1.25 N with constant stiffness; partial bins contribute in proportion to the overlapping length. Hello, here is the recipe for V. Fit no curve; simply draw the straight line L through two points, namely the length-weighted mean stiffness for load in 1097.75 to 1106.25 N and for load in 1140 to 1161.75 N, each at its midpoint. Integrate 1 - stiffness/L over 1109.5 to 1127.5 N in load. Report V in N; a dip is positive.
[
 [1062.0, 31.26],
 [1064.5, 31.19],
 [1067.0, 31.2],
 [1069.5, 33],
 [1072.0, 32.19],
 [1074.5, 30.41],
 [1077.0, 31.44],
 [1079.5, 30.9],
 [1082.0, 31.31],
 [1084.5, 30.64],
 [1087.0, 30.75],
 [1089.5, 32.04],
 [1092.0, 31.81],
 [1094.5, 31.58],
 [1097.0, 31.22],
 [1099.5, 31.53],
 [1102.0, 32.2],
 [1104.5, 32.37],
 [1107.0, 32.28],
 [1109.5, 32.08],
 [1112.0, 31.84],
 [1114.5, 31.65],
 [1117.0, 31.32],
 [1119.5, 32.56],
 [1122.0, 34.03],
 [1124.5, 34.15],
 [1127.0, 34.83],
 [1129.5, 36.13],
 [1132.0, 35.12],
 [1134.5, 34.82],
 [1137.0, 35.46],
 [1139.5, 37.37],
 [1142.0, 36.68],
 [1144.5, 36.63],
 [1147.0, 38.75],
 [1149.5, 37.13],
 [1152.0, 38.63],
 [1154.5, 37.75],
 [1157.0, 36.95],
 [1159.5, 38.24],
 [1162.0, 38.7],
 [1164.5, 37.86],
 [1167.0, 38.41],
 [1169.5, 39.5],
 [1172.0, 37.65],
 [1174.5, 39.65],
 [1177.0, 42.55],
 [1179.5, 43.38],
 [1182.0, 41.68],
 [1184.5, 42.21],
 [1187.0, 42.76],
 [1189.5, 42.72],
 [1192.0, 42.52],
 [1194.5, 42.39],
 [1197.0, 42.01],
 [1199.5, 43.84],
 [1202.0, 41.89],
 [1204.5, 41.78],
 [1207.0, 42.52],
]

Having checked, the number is 0.6 N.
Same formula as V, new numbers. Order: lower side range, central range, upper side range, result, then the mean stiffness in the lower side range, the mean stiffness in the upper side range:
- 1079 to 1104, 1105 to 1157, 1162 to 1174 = 0.2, 31.4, 38.5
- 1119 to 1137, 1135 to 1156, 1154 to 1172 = -0.5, 34.7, 38.2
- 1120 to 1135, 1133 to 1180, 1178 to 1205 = 0.2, 34.7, 42.5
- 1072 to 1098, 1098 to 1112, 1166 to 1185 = 0.5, 31.3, 40.6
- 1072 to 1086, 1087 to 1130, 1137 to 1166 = 1.6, 31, 37.6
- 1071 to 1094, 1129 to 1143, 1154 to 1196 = 0.2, 31.3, 40.3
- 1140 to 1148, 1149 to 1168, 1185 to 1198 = 0.4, 37.3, 42.5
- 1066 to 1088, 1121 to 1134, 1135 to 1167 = 0.2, 31.3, 37.5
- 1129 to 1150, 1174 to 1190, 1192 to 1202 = -0.5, 36.4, 42.6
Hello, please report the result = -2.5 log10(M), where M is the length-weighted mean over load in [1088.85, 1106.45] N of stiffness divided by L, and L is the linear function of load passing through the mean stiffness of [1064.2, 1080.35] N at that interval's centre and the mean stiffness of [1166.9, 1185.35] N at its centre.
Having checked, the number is 0.06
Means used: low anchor 31.5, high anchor 40.7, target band 31.8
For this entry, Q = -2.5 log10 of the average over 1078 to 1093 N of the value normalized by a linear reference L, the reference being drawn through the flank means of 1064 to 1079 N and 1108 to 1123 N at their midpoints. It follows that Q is 0.02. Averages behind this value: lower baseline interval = 31.6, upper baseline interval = 32.2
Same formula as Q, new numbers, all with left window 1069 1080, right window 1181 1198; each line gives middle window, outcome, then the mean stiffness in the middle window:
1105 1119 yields 0.102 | 31.9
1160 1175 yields 0.047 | 38.6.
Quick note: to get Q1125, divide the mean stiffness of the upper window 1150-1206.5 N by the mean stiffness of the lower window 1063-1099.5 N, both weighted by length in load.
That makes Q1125 1.3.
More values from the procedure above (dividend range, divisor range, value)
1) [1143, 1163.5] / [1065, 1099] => 1.20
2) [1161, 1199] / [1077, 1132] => 1.27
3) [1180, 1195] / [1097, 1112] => 1.33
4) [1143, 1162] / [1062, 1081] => 1.20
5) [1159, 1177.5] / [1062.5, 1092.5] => 1.24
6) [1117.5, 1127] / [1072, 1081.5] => 1.08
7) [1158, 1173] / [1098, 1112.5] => 1.20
